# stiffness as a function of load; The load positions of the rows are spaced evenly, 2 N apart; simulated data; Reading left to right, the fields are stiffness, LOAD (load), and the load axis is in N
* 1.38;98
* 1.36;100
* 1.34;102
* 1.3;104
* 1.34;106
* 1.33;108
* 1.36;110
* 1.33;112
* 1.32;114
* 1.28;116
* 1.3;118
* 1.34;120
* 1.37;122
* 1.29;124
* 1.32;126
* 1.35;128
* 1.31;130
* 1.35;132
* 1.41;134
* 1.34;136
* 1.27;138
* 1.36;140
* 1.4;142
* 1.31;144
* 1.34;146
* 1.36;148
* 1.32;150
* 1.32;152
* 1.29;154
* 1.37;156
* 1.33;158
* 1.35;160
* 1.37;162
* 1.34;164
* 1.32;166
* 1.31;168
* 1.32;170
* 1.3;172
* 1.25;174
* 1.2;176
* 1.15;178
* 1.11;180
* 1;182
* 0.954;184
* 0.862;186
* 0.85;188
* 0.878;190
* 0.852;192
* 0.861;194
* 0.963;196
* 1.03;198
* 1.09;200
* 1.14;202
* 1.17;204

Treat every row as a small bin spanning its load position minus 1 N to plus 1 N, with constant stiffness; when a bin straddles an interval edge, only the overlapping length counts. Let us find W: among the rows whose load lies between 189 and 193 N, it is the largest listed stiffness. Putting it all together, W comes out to 0.878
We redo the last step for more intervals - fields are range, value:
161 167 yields 1.37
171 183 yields 1.3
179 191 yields 1.11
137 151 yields 1.4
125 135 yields 1.41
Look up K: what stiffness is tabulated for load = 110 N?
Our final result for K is 1.36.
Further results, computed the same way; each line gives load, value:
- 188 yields 0.85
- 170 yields 1.32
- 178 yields 1.15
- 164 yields 1.34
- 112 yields 1.33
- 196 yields 0.963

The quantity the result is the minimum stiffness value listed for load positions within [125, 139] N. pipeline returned 1.27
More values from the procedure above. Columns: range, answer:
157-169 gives 1.31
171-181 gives 1.11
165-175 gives 1.25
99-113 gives 1.3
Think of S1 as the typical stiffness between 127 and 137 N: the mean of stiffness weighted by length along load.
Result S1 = 1.35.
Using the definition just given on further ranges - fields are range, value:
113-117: 1.3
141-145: 1.35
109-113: 1.35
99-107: 1.33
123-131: 1.32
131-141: 1.35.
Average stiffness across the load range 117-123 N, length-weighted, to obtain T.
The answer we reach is 1.34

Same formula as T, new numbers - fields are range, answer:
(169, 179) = 1.24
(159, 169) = 1.34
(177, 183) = 1.09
